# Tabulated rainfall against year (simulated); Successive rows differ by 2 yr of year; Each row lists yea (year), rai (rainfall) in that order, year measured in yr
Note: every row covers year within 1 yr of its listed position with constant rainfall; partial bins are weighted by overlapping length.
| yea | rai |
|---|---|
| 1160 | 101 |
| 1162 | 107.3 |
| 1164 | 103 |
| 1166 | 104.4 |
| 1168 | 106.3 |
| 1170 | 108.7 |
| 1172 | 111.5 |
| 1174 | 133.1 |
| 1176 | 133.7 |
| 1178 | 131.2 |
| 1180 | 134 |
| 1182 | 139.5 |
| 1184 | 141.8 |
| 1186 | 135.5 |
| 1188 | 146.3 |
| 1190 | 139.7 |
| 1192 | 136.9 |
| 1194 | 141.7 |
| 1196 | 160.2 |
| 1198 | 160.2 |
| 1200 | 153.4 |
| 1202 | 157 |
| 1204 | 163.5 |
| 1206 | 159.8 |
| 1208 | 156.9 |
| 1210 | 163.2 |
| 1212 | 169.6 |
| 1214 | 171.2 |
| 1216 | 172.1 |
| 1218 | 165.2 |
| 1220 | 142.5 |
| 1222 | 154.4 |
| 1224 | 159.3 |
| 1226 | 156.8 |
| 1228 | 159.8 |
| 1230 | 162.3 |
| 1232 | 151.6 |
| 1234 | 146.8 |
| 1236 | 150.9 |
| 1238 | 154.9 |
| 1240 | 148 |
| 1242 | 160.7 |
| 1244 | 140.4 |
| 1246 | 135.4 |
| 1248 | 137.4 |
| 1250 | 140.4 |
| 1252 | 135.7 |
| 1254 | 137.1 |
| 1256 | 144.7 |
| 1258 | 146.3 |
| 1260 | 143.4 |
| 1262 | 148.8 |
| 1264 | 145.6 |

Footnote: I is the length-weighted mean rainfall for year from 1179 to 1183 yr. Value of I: 137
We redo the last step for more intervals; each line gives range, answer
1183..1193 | 140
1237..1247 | 148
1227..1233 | 158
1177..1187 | 136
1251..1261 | 141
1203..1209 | 160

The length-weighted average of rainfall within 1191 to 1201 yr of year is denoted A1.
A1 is 150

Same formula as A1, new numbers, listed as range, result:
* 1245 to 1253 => 137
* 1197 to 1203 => 157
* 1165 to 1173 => 108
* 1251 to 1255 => 136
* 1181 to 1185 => 141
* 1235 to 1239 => 153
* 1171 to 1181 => 129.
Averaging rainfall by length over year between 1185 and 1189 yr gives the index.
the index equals 141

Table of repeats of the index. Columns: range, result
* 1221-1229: 158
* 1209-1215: 168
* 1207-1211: 160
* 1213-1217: 172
